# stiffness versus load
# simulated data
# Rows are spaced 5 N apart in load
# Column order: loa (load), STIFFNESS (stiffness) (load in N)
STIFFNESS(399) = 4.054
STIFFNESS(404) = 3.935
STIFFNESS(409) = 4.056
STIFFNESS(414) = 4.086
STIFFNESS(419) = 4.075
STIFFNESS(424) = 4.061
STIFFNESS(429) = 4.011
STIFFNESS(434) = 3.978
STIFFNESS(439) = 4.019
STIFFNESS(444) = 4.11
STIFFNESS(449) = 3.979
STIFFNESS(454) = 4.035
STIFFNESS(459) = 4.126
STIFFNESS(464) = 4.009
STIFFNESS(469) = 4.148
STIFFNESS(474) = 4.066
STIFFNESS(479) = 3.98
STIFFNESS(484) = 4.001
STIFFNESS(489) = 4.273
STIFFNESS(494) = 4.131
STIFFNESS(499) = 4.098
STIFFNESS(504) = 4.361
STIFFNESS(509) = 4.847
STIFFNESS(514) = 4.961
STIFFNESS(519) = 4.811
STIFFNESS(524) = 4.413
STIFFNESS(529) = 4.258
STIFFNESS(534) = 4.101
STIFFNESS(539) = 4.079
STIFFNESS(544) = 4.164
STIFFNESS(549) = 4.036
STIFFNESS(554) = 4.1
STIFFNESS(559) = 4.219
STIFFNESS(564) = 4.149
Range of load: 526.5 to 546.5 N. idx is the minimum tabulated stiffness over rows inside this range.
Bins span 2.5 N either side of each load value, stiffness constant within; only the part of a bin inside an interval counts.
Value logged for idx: 4.079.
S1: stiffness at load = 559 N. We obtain 4.219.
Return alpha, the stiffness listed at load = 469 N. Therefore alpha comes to 4.148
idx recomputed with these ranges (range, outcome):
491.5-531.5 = 4.098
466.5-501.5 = 3.98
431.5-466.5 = 3.978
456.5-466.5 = 4.009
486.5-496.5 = 4.131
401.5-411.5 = 3.935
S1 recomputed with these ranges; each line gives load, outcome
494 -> 4.131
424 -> 4.061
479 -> 3.98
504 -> 4.361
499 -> 4.098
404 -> 3.935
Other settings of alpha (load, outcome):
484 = 4.001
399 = 4.054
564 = 4.149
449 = 3.979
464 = 4.009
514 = 4.961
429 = 4.011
